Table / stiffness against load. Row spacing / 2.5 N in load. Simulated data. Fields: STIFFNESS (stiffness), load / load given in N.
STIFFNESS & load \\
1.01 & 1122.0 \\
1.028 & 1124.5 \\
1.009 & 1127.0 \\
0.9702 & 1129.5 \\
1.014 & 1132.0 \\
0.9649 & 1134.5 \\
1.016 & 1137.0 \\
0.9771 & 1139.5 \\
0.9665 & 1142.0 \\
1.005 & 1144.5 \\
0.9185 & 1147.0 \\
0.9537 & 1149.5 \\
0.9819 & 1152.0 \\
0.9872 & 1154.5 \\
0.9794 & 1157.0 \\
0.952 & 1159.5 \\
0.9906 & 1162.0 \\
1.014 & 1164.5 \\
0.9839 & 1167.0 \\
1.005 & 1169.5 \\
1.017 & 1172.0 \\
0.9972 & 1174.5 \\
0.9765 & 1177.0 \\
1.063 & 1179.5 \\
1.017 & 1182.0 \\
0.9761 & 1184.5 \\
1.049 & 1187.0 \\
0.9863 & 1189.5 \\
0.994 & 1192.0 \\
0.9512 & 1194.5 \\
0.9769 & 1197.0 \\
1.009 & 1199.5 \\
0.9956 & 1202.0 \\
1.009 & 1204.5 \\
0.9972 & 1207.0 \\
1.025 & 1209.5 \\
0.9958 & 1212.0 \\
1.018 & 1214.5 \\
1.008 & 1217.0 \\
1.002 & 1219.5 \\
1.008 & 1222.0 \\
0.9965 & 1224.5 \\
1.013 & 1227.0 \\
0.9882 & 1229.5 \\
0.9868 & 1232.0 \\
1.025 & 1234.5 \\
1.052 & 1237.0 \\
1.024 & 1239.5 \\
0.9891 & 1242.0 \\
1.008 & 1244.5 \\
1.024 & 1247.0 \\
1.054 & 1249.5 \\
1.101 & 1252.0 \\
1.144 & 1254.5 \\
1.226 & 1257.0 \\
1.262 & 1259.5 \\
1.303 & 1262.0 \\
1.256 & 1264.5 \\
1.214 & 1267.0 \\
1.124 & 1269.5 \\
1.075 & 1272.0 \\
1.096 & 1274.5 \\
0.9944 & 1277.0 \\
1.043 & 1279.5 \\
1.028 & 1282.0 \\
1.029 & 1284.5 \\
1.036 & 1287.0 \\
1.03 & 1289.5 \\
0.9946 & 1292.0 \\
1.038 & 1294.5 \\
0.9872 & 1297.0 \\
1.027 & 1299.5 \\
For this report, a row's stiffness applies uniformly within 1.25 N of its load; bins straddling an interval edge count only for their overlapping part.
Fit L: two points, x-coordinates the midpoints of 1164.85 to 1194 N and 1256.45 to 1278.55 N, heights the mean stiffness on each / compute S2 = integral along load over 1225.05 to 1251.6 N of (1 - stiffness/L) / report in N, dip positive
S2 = 2.3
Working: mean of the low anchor 1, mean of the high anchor 1.17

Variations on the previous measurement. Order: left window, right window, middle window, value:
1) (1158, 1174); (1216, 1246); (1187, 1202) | 0.2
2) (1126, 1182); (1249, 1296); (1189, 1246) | 2.7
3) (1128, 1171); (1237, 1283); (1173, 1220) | 1.5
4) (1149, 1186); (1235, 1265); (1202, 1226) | 1.3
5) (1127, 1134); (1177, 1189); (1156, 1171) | 0.3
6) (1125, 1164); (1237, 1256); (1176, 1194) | 0.0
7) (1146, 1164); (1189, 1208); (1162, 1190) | -0.8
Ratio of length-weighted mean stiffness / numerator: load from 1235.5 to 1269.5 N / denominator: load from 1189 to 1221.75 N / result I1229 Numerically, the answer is 1.13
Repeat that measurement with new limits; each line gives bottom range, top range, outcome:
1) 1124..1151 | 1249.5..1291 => 1.14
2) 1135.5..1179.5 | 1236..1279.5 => 1.13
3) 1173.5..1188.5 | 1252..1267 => 1.21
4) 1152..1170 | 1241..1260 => 1.11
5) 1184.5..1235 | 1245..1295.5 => 1.10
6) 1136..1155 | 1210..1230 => 1.03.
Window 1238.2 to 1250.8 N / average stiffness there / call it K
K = 1.02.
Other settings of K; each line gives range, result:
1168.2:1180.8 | 1.01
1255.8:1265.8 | 1.26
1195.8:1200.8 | 0.993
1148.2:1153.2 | 0.967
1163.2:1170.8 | 1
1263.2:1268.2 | 1.24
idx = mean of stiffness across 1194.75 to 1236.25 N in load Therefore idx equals 1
